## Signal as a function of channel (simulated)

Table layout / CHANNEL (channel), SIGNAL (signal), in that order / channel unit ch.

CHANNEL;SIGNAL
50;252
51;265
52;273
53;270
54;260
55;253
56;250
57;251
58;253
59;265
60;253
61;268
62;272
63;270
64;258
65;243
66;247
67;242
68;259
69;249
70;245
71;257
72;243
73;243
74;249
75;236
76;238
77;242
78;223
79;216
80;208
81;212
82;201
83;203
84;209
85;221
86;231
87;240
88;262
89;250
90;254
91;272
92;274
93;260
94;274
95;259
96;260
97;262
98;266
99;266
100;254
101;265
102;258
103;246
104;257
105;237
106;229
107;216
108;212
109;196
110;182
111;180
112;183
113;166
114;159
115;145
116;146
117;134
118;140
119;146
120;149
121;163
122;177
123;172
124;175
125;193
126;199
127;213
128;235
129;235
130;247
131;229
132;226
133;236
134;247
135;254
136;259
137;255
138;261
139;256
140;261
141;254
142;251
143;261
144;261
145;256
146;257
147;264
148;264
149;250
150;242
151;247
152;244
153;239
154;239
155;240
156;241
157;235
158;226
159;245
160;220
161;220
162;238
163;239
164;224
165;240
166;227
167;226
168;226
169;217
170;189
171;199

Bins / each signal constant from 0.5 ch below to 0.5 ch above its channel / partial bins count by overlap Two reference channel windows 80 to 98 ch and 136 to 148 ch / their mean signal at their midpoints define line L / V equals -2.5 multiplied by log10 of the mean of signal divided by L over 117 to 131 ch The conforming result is 0.33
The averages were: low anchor 243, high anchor 258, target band 188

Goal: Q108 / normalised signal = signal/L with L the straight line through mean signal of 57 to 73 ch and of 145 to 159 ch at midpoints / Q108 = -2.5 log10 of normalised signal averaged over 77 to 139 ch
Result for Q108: 0.139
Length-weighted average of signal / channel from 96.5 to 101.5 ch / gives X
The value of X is 263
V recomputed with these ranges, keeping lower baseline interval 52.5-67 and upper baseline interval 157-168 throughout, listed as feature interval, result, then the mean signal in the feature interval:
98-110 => 0.03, 238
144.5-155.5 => -0.07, 249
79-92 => 0.09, 231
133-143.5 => -0.08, 255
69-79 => 0.06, 241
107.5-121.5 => 0.43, 164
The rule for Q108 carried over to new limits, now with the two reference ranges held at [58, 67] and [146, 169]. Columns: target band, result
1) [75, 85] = 0.17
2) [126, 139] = 0.01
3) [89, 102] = -0.05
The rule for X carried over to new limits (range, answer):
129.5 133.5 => 234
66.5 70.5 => 249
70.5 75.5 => 246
